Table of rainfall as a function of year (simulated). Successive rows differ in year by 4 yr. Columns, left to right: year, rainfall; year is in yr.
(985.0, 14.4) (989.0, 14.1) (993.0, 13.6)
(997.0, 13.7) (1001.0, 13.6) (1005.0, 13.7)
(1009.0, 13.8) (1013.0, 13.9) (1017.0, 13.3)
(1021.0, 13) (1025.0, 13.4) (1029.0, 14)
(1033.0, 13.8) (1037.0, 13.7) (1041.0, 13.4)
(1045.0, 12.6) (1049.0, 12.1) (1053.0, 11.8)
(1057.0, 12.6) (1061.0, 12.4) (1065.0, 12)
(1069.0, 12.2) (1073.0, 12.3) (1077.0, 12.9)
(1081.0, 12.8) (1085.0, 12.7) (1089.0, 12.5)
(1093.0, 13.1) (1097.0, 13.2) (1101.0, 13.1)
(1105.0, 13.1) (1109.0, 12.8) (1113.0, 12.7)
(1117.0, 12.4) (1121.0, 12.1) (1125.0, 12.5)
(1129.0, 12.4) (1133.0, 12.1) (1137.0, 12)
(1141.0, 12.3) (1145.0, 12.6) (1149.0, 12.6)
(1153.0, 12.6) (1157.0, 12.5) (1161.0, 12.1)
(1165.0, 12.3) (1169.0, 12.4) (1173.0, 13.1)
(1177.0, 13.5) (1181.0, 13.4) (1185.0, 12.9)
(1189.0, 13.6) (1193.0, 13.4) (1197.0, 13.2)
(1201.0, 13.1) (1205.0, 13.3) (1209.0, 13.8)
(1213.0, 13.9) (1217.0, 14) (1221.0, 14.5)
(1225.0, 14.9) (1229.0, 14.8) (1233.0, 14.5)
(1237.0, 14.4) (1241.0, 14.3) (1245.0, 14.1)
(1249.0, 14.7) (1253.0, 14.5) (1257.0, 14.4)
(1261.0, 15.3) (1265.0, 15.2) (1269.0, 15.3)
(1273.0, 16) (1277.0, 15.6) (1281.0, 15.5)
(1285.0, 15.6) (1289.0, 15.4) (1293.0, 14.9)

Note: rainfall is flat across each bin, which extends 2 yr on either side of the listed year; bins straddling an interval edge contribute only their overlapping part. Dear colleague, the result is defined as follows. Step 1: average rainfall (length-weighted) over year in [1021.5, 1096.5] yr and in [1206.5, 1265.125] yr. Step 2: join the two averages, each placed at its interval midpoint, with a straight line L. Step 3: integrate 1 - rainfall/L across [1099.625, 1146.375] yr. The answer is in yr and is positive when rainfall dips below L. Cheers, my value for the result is 3.14 yr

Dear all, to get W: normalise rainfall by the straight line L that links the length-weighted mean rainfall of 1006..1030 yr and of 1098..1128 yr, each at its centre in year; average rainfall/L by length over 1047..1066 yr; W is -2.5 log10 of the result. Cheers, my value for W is 0.09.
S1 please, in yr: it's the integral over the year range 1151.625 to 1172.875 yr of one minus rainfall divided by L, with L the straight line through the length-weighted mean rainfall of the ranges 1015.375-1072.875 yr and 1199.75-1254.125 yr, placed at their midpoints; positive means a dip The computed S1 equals 2.0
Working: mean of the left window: 12.9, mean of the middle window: 12.4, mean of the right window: 14.2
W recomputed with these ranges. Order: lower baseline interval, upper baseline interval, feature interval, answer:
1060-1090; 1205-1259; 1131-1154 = 0.08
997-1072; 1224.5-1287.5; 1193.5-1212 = 0.09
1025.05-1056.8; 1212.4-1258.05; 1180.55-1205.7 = 0.07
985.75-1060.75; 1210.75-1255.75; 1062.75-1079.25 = 0.10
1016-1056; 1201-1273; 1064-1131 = 0.07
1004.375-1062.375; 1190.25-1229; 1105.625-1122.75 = 0.08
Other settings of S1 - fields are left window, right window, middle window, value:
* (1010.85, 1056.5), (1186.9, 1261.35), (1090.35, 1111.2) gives 0.71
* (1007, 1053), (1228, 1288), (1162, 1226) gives 4.78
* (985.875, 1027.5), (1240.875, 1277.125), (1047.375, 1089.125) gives 4.69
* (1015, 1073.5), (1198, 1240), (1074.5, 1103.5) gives 0.62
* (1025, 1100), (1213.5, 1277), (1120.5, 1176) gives 5.19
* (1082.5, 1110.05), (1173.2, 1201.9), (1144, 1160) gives 0.74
